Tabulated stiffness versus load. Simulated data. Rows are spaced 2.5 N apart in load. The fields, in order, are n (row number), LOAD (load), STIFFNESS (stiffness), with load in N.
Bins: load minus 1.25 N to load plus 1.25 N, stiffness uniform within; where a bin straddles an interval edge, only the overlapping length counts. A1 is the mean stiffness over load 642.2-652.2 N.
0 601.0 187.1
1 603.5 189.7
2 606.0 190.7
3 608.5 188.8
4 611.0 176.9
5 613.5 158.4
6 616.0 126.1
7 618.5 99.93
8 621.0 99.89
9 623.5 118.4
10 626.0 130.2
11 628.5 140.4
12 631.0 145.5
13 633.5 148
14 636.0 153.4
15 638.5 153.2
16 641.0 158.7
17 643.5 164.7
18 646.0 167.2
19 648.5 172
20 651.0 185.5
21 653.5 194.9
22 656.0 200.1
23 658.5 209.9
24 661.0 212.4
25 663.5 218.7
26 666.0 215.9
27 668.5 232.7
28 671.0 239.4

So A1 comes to 172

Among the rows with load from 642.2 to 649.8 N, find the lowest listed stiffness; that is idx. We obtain 164.7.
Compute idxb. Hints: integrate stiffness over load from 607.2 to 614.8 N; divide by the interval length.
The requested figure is 174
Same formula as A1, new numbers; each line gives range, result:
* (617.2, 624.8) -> 106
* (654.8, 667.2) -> 211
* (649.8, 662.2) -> 201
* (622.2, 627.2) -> 124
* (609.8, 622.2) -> 132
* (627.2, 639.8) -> 148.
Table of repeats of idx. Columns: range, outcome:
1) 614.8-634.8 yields 99.89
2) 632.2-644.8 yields 148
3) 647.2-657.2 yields 172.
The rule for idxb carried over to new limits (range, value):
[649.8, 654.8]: 190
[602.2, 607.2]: 190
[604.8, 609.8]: 190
